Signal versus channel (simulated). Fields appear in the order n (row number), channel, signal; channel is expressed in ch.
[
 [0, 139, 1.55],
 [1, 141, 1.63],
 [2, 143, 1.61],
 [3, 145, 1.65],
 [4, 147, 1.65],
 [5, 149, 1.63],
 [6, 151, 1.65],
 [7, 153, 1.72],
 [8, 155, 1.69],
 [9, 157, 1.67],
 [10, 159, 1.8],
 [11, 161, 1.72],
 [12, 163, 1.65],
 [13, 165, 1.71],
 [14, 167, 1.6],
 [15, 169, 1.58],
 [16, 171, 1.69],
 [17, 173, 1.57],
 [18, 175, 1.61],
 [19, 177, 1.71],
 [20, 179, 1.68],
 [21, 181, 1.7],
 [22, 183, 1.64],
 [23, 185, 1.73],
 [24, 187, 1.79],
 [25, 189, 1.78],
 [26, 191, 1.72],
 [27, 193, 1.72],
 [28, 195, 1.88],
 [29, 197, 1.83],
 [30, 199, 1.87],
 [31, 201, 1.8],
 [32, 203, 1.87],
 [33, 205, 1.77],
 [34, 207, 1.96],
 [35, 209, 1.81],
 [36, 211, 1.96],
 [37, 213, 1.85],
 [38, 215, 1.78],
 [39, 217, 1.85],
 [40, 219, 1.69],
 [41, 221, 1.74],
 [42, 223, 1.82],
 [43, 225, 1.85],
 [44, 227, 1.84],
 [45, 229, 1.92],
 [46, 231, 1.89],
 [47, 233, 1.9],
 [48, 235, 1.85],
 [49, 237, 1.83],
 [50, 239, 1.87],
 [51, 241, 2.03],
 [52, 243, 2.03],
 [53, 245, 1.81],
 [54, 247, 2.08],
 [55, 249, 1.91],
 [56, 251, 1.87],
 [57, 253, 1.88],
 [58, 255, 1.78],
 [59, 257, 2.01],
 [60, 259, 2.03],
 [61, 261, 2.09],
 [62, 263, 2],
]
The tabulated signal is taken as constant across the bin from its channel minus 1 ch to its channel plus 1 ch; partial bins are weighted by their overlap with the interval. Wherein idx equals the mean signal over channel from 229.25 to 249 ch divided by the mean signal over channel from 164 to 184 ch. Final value 1.2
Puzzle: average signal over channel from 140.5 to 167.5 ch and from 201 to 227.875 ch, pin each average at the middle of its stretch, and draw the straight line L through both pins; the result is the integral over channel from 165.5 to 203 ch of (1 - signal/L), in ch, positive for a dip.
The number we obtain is 0.66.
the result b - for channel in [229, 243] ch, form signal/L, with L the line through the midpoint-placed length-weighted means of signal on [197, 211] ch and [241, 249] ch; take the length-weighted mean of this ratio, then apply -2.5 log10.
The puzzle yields 0.02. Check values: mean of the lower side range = 1.85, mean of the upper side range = 1.97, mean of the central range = 1.91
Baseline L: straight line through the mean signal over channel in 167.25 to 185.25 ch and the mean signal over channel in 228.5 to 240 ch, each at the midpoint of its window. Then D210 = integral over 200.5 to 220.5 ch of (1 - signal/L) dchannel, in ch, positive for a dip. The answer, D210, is -0.6 ch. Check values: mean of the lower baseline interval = 1.65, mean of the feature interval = 1.83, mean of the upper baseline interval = 1.87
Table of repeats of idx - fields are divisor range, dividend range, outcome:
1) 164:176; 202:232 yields 1.13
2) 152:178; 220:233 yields 1.11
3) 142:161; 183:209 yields 1.08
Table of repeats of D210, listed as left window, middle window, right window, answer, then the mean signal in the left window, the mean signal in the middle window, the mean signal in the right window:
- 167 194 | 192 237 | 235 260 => -0.8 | 1.68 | 1.84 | 1.92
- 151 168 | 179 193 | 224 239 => 0.3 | 1.69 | 1.72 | 1.87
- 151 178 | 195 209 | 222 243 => -0.5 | 1.67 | 1.85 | 1.89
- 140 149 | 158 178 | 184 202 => 0.5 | 1.63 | 1.66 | 1.79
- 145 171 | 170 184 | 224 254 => 0.6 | 1.67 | 1.66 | 1.9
